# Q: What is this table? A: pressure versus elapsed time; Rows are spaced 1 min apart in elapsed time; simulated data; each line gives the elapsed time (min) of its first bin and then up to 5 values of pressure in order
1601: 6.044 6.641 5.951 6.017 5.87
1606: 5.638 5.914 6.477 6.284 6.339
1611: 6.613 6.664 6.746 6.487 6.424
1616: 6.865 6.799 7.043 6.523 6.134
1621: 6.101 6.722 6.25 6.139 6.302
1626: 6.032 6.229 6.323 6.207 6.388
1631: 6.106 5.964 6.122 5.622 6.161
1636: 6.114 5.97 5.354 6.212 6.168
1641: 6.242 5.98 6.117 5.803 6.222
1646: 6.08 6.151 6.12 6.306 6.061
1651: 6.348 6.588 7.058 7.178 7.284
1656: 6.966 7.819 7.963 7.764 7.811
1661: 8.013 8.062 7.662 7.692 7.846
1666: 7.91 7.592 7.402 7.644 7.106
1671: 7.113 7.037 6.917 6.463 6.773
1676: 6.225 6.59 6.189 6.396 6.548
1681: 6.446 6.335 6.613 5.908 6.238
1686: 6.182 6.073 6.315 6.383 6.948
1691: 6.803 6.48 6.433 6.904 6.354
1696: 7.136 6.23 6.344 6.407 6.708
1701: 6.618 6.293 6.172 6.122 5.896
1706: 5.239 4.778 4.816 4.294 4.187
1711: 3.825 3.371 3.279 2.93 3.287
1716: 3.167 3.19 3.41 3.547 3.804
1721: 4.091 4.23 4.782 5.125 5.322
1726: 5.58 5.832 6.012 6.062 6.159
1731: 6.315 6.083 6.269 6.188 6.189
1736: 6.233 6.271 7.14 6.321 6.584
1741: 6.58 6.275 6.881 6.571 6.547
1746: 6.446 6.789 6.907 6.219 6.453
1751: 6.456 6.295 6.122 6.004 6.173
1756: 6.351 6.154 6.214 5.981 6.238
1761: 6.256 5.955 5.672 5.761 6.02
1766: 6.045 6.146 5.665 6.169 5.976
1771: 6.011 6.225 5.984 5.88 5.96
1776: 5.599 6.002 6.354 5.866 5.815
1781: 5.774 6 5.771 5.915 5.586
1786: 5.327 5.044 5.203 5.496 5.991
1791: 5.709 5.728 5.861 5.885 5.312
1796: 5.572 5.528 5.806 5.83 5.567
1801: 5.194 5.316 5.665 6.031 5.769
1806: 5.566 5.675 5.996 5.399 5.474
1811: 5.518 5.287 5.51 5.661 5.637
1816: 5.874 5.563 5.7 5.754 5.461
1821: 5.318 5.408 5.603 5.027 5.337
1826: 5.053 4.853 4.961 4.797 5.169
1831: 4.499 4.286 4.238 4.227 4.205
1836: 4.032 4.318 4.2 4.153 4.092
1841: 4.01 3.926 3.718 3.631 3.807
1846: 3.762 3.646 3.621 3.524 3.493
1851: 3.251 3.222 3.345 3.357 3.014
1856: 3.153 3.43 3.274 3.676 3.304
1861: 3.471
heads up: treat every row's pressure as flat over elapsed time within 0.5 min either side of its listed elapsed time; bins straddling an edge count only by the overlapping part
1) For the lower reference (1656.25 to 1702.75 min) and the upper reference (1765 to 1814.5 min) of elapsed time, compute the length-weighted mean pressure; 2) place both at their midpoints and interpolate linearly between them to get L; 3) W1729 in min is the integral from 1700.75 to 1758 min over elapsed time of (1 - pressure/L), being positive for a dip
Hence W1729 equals 7.41 min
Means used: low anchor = 6.88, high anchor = 5.73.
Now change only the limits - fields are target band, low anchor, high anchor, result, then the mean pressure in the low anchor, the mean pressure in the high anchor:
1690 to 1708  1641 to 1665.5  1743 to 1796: 0.8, 6.94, 6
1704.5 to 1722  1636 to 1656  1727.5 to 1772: 6.5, 6.29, 6.25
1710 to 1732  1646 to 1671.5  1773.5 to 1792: 6.8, 7.24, 5.74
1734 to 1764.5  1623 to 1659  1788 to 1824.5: -2.5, 6.35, 5.6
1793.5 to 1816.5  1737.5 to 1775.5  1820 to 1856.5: -2.7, 6.25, 4.19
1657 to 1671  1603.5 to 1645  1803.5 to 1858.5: -4.2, 6.23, 4.6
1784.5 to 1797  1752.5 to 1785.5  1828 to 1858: -0.5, 5.99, 3.87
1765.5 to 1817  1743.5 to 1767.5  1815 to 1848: -2.3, 6.24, 4.64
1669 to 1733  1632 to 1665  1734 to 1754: 8.6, 6.66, 6.47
